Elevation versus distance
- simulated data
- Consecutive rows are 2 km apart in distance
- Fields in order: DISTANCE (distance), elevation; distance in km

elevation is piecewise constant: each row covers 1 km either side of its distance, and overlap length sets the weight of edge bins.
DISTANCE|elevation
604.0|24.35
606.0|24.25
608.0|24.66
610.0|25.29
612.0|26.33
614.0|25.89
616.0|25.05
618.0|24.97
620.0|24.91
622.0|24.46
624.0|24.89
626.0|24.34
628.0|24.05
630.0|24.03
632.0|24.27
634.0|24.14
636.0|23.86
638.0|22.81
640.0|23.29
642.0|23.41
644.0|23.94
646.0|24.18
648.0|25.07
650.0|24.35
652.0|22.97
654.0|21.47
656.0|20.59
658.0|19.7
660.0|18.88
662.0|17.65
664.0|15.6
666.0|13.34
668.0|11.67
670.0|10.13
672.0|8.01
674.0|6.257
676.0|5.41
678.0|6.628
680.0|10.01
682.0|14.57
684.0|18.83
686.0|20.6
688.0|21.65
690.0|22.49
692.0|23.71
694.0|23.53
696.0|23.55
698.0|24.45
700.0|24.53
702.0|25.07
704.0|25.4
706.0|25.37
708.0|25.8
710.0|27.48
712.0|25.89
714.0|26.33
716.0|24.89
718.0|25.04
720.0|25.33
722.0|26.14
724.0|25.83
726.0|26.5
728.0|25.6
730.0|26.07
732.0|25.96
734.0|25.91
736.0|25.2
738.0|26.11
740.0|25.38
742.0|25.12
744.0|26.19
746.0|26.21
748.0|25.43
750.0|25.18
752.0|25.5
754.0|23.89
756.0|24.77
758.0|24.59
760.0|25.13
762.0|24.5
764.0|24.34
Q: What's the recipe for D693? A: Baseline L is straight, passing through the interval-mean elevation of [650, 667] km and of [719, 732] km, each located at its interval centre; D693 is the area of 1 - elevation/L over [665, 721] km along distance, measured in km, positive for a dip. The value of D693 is 8.6 km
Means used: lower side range 19.1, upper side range 25.9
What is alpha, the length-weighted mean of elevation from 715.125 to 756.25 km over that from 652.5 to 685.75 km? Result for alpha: 1.8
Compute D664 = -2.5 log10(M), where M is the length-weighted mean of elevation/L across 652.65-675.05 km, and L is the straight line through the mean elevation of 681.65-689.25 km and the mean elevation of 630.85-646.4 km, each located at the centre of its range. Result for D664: 0.40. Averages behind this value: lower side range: 23.7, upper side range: 19.4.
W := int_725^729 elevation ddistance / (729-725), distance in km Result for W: 26.1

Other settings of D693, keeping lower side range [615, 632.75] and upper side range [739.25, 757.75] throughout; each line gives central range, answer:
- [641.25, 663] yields 2.39 km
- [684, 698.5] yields 1.41 km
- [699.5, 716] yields -0.45 km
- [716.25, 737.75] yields -0.51 km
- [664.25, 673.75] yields 5.36 km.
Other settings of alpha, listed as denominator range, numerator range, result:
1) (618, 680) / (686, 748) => 1.30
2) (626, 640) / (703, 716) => 1.09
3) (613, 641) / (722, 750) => 1.06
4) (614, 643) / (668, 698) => 0.64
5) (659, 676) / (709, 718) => 2.12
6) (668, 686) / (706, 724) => 2.42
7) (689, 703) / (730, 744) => 1.07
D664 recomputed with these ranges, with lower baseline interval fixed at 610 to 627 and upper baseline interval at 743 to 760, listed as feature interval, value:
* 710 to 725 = -0.02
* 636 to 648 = 0.06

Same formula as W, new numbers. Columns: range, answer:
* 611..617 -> 25.8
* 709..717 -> 26.1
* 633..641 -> 23.5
